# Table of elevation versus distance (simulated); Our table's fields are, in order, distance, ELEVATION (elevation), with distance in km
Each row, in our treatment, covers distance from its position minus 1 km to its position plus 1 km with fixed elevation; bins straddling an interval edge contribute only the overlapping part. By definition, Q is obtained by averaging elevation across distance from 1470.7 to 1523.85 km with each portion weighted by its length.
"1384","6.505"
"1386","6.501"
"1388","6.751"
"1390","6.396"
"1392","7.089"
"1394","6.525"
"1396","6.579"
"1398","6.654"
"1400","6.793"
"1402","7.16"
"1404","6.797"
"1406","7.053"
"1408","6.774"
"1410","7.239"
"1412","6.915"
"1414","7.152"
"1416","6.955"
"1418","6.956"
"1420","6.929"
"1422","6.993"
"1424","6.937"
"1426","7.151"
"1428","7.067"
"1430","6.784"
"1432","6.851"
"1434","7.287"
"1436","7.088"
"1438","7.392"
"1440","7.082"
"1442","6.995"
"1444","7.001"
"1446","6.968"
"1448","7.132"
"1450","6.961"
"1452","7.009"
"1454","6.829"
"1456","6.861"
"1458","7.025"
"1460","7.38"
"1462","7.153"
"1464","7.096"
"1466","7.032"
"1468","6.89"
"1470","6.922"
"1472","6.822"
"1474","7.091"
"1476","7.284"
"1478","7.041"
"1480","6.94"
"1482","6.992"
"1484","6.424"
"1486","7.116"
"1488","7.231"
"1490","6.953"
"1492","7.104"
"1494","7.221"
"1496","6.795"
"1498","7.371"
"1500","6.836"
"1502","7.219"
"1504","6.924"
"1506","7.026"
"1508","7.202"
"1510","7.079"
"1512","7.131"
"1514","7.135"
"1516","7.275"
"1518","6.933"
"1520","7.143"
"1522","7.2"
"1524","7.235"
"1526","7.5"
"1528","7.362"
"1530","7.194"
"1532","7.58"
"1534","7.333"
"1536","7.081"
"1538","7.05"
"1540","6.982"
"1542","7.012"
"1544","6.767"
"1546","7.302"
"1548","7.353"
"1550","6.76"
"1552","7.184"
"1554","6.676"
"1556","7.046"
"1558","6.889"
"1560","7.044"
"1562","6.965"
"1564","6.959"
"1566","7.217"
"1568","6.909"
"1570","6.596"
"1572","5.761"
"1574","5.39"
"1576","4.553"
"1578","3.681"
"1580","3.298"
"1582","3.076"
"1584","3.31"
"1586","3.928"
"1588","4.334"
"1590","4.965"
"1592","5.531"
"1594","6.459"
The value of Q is 7.06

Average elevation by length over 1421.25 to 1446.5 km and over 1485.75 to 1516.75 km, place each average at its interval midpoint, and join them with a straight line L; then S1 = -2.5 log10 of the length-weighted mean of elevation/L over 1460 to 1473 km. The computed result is 0.01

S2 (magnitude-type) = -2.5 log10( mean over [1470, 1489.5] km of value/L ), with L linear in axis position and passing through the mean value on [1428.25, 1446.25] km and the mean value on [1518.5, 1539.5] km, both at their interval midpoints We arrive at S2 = 0.02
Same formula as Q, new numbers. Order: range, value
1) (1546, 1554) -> 7.07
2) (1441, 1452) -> 7.01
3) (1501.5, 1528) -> 7.16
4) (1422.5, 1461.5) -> 7.04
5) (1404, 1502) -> 7.02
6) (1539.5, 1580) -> 6.47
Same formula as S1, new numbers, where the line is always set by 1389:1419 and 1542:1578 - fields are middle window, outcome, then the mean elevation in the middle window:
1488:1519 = -0.06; 7.09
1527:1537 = -0.10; 7.31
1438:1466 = -0.04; 7.05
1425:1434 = -0.03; 7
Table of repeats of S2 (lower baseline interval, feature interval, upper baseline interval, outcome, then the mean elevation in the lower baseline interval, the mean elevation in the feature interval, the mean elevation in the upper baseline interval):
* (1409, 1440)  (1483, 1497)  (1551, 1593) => -0.09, 7.05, 6.98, 5.59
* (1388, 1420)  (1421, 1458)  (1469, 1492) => -0.02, 6.87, 7.02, 6.99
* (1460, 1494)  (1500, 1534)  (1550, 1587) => -0.12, 7.02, 7.19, 5.72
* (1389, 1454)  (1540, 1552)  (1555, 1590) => -0.23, 6.96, 7.05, 5.45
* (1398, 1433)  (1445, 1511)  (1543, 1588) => -0.08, 6.96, 7.03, 5.9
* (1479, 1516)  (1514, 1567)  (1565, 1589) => -0.22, 7.05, 7.12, 4.84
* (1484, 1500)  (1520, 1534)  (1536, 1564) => -0.05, 7.05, 7.33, 7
